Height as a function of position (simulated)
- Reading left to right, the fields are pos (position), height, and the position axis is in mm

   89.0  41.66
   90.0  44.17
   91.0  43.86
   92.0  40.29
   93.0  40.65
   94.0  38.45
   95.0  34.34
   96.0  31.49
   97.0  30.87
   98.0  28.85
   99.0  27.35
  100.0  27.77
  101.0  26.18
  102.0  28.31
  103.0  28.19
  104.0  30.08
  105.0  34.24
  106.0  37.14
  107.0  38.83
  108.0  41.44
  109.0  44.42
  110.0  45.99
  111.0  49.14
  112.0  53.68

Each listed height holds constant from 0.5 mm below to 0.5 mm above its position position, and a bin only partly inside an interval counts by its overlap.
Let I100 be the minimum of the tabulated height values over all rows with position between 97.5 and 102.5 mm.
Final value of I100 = 26.18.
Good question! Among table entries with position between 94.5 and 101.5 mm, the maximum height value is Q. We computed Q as 34.34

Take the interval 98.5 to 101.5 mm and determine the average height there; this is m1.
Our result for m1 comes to 27.1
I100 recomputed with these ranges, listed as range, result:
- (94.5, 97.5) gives 30.87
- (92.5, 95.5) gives 34.34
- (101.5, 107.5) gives 28.19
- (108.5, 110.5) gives 44.42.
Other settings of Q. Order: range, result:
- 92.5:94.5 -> 40.65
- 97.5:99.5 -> 28.85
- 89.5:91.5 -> 44.17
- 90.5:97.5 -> 43.86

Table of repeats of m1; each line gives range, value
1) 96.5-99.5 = 29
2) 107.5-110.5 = 43.9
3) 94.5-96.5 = 32.9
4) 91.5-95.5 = 38.4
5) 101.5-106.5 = 31.6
